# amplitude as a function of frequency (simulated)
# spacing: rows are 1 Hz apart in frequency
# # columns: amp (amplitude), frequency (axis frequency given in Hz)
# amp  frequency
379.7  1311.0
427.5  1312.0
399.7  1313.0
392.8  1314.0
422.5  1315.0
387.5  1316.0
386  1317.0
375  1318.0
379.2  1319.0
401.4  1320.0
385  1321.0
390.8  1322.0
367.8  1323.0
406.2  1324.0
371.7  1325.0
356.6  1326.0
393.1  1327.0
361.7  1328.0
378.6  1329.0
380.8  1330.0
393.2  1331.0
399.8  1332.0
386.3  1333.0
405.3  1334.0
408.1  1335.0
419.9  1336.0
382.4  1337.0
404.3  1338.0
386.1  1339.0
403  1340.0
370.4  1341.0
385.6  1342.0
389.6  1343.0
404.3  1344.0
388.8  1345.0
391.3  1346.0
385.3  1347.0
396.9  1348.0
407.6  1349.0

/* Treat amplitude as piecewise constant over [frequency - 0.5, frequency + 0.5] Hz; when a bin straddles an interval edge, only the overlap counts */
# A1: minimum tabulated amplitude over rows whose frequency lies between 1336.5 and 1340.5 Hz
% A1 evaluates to 382.4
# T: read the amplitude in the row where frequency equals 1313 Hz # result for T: 399.7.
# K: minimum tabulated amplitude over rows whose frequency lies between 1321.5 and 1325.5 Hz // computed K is 367.8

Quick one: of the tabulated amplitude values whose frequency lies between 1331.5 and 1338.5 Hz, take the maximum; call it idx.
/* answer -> 419.9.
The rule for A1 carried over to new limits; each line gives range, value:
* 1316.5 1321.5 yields 375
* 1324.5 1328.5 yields 356.6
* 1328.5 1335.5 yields 378.6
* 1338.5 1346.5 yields 370.4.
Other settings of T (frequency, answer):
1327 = 393.1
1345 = 388.8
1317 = 386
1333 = 386.3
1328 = 361.7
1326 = 356.6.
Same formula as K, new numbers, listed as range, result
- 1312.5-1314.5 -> 392.8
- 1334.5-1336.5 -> 408.1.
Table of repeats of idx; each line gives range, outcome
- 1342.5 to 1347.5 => 404.3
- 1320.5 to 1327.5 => 406.2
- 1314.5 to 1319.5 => 422.5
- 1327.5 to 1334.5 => 405.3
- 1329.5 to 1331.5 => 393.2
